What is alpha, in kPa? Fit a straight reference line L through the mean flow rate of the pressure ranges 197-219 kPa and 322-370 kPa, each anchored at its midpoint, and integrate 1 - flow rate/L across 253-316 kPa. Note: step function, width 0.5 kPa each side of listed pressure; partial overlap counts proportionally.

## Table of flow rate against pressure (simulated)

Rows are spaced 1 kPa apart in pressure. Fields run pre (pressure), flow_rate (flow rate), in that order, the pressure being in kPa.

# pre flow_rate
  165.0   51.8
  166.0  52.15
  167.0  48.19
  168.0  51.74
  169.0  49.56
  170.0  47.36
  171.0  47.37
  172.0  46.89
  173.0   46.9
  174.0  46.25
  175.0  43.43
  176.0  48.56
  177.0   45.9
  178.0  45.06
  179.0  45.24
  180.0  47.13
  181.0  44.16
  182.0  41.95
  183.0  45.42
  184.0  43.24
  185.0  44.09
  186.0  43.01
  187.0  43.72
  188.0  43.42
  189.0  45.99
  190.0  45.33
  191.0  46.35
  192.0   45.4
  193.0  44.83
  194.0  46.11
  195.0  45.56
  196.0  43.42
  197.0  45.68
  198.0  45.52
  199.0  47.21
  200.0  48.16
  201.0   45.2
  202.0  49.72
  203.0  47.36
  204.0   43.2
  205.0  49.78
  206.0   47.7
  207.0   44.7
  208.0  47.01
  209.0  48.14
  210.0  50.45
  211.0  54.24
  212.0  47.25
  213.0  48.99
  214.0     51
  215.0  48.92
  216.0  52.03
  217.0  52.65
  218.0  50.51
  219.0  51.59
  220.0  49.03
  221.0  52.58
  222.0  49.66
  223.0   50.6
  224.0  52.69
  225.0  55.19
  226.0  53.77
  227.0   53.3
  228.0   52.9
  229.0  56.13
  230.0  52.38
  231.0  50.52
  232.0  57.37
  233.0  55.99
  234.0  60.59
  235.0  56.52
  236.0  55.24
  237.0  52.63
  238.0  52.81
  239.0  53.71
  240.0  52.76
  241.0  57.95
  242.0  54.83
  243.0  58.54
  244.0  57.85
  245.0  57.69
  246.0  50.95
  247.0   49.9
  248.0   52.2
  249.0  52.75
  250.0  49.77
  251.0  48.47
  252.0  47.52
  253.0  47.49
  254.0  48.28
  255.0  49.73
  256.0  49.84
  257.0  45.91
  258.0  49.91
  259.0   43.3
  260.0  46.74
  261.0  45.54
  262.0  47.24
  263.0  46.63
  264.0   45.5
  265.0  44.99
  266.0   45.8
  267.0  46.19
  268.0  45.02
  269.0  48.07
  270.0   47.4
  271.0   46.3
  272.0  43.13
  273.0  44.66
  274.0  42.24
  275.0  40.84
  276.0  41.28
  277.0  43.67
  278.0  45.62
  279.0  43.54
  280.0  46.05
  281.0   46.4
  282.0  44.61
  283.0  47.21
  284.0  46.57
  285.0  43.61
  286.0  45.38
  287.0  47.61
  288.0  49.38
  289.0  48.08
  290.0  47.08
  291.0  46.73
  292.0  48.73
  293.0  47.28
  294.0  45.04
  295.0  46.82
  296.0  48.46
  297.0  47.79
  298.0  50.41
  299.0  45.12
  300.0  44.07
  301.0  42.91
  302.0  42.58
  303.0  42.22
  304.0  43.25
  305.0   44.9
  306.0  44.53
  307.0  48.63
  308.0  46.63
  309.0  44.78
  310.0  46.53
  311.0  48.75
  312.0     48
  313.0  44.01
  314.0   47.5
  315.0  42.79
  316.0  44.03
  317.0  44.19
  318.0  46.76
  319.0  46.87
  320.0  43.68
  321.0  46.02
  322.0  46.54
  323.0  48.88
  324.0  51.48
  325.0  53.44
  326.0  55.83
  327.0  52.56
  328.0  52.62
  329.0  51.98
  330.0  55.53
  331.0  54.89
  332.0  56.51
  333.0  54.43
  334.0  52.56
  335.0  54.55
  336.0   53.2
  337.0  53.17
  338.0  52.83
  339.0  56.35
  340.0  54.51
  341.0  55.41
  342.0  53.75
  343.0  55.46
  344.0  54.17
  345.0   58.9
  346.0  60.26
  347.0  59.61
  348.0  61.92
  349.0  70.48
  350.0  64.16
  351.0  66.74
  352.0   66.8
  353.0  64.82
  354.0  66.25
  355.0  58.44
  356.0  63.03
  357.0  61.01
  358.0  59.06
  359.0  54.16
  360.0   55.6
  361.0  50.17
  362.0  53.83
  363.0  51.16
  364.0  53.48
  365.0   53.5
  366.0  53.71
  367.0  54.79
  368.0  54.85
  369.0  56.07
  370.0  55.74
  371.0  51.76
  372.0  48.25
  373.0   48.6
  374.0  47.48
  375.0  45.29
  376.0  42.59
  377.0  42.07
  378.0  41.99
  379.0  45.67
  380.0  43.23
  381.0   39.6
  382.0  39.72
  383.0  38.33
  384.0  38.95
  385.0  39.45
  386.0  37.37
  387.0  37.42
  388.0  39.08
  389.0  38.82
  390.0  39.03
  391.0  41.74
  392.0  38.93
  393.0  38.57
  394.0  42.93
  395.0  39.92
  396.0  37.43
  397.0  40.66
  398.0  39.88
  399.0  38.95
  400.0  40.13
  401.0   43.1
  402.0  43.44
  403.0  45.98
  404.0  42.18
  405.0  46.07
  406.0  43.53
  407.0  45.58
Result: 8.3 kPa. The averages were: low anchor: 48.6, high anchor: 56.4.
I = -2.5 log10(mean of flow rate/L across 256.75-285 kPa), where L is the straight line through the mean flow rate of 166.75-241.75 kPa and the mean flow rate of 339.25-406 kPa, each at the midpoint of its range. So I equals 0.09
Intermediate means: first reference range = 49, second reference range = 49.5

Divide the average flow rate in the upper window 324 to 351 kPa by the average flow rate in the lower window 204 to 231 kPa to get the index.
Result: 1.1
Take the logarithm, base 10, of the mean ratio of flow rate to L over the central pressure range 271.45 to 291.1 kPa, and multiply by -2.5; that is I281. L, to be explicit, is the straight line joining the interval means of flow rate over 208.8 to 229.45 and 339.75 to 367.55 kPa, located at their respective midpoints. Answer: 0.21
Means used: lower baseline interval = 51.5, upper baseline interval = 58.4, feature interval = 45.2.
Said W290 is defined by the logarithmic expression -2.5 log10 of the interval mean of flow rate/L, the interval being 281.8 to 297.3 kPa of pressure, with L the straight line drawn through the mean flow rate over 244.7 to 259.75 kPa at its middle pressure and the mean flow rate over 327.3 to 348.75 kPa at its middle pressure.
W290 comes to 0.113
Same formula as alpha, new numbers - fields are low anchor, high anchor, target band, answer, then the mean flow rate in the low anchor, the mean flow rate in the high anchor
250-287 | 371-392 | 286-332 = -3.2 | 45.9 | 41.9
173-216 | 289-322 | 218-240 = -3.5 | 46.4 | 45.9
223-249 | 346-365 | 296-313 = 3.5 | 54.5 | 59.9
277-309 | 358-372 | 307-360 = -3.6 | 46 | 53.7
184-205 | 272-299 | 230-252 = -4.0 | 45.5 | 45.9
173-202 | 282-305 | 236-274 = -3.0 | 45.3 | 46.1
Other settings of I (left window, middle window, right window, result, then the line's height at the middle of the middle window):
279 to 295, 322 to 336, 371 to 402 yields -0.20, 44.4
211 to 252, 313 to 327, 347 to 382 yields 0.13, 53.8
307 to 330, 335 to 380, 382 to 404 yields -0.25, 43.9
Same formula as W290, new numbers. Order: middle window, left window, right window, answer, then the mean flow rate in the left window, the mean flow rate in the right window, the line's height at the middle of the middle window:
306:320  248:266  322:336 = 0.13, 47.7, 53.2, 52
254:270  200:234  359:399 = 0.06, 50.8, 45.1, 49.2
